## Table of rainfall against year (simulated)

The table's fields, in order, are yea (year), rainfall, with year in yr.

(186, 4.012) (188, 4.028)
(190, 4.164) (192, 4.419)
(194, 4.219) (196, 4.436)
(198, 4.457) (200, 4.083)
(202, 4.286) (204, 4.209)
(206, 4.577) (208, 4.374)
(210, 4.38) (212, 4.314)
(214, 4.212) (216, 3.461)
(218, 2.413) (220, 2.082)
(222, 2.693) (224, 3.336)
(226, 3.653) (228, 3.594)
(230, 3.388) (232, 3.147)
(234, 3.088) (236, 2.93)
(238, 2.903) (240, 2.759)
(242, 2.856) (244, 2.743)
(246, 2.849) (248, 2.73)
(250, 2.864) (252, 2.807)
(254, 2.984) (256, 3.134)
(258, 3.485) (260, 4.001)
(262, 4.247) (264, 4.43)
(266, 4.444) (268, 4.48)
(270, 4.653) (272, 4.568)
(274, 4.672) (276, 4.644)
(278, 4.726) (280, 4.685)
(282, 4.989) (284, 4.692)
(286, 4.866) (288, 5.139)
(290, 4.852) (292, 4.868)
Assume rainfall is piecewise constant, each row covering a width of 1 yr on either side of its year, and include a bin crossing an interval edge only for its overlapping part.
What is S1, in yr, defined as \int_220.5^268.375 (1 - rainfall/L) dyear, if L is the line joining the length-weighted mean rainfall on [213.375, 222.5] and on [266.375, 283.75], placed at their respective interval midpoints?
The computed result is 5.7 yr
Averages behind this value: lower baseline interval 2.94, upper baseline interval 4.67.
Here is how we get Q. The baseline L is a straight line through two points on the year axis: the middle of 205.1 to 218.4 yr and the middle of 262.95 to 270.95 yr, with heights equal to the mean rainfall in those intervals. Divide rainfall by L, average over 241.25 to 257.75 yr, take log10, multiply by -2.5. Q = 0.44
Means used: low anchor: 4.03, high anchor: 4.5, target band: 2.9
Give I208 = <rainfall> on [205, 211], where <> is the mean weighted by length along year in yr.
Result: 4.44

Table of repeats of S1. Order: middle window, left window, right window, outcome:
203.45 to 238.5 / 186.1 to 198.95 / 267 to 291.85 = 7.4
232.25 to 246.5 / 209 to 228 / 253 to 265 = 2.7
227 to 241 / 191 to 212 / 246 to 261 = 1.8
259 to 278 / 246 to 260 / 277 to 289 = -2.4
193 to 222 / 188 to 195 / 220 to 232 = -1.1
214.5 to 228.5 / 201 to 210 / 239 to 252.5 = 2.5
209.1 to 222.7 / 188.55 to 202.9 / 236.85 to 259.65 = 1.5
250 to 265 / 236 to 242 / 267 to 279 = 1.2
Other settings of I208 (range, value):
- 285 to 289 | 5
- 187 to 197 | 4.25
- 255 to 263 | 3.72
